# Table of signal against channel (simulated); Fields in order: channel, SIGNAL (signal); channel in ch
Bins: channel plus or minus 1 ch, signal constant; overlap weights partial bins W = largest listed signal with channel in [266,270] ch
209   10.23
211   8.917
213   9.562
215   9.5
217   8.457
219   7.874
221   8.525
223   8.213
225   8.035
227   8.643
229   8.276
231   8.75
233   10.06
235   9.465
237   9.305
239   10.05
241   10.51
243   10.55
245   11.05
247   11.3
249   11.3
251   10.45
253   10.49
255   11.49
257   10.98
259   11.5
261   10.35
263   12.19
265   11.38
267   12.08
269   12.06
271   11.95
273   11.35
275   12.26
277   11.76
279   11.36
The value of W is 12.08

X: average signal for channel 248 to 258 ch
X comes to 10.9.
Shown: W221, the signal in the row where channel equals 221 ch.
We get 8.525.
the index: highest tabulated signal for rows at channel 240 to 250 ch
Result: 11.3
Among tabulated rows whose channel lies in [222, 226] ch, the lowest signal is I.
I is 8.035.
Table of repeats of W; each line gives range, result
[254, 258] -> 11.49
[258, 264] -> 12.19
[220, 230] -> 8.643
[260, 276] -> 12.26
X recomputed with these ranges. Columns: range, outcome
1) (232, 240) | 9.72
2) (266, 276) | 11.9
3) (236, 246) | 10.3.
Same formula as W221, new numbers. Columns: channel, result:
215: 9.5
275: 12.26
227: 8.643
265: 11.38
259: 11.5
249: 11.3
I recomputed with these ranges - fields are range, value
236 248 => 9.305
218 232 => 7.874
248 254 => 10.45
